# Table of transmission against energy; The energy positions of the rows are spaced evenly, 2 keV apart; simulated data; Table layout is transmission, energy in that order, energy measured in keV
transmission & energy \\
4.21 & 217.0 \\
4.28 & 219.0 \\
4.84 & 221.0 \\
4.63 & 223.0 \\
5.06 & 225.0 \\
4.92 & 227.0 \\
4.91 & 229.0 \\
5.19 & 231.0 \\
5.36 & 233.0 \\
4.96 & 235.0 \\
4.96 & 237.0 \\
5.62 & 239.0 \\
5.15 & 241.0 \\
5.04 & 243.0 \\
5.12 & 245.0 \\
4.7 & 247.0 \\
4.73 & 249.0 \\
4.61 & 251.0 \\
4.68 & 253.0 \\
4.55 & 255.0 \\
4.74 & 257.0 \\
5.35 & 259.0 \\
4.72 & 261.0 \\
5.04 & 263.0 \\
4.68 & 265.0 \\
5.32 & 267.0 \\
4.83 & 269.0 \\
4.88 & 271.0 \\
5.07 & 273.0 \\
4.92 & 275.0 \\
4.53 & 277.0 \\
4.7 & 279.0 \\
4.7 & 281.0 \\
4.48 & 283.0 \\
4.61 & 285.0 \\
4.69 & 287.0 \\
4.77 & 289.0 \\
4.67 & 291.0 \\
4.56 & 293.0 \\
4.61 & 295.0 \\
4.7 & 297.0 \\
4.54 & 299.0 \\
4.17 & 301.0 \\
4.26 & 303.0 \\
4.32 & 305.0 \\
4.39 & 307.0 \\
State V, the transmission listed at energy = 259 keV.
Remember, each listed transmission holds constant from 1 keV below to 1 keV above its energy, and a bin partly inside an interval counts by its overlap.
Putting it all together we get 5.35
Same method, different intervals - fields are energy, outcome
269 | 4.83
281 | 4.7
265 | 4.68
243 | 5.04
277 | 4.53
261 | 4.72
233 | 5.36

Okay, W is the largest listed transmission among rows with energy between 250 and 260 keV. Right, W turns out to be 5.35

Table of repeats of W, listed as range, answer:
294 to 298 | 4.7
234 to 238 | 4.96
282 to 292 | 4.77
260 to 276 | 5.32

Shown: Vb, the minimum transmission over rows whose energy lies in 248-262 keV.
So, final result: 4.55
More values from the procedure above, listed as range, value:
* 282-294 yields 4.48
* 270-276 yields 4.88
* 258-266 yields 4.68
